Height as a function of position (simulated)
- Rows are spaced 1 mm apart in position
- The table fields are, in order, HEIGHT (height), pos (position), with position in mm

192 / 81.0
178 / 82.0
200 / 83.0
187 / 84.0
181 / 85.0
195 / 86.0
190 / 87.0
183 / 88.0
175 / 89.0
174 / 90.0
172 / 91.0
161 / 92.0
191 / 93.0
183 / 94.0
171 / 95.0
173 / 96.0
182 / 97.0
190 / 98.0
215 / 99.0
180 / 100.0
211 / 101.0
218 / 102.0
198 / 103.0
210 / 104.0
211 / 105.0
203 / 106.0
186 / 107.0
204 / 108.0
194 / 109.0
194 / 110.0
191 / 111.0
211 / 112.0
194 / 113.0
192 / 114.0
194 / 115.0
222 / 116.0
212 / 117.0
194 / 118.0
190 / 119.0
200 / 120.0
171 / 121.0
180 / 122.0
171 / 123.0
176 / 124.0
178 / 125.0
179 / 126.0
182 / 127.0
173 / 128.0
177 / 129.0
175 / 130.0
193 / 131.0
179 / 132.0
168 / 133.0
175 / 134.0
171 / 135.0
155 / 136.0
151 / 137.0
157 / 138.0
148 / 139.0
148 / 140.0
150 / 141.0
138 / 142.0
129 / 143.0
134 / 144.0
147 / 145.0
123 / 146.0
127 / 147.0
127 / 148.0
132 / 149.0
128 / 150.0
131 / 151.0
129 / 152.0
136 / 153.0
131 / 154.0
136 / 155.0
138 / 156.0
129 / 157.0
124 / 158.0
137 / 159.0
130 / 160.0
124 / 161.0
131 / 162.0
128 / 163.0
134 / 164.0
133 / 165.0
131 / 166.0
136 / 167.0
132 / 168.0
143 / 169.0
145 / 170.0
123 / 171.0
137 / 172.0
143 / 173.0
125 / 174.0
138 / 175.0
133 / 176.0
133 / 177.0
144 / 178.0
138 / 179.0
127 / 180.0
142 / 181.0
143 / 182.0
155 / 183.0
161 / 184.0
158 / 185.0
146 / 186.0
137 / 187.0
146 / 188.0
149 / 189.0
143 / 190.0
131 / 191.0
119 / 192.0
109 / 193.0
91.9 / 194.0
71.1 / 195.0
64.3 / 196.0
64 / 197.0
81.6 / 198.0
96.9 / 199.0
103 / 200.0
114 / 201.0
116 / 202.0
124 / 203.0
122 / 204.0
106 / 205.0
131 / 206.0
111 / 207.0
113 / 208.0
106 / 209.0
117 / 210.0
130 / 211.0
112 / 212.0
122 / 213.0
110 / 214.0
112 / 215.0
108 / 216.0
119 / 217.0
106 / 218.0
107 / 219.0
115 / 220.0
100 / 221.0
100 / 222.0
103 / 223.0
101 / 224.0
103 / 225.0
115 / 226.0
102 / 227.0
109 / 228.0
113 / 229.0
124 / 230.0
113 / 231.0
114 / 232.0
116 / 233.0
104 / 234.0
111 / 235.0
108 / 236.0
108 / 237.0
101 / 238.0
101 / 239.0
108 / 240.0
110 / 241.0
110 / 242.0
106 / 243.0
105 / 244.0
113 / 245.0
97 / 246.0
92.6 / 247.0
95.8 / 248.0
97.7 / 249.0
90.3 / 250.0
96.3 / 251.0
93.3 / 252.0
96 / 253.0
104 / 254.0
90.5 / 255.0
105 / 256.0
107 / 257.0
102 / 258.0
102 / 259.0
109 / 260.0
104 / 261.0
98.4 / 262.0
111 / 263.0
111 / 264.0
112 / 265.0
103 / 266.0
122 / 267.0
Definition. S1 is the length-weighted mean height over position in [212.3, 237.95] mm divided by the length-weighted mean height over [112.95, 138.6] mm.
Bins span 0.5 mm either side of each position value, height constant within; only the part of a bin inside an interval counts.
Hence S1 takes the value 0.61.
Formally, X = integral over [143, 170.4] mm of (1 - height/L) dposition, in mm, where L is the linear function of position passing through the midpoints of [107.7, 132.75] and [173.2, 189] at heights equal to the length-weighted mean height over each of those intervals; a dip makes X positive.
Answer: 4.8 mm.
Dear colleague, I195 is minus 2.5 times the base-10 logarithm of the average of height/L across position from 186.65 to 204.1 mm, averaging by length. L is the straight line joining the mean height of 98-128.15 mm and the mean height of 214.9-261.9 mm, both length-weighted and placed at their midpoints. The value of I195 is 0.235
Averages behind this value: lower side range 195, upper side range 105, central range 110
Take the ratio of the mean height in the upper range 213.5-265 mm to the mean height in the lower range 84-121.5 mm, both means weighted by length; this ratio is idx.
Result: 0.55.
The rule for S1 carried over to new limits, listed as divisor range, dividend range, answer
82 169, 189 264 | 0.64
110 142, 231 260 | 0.58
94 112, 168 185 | 0.71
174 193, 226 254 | 0.75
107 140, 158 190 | 0.76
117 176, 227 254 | 0.70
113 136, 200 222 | 0.62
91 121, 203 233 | 0.58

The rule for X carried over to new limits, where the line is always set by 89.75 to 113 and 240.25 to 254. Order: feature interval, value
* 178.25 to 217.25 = 3.70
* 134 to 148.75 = 2.06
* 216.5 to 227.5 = 0.94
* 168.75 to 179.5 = 0.75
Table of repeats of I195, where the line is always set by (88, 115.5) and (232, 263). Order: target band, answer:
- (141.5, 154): 0.24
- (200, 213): 0.10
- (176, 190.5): -0.02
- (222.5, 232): 0.06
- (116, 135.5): -0.03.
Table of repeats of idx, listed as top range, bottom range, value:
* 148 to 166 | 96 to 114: 0.66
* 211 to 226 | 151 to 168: 0.83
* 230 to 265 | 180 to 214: 0.87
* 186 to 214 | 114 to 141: 0.64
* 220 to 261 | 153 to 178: 0.78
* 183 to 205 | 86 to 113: 0.61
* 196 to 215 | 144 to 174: 0.82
